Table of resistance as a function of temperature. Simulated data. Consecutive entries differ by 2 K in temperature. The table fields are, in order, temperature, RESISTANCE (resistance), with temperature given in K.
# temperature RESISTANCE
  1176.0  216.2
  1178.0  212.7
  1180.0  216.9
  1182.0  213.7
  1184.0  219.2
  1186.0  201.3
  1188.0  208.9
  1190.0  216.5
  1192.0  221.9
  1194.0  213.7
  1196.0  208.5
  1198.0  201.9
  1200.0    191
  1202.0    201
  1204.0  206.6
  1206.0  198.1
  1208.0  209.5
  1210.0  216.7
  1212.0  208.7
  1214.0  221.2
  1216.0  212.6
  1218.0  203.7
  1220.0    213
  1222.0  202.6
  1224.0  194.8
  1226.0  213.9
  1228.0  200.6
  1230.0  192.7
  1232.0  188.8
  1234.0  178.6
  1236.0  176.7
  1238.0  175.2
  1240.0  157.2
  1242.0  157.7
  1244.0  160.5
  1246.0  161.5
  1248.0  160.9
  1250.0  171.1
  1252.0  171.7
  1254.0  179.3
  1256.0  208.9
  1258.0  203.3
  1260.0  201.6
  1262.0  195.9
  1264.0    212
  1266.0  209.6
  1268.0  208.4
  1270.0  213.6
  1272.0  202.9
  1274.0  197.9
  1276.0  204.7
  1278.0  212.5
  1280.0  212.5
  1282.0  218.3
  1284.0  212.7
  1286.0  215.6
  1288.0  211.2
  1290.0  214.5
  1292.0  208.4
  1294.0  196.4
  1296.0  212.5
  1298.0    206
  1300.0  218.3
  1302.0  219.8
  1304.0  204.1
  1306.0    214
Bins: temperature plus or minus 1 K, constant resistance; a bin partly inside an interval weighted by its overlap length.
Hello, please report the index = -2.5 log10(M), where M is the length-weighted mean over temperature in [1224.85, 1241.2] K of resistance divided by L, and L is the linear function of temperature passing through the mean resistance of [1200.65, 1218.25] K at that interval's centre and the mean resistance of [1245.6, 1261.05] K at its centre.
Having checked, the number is 0.056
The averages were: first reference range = 209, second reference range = 183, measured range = 185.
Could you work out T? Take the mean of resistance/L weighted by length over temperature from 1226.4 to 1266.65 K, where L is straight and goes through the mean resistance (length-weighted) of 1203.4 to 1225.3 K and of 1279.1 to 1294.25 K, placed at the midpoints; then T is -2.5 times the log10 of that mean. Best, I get 0.15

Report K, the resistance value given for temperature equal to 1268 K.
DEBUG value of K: 208.4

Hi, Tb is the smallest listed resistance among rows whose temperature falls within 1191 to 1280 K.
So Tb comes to 157.2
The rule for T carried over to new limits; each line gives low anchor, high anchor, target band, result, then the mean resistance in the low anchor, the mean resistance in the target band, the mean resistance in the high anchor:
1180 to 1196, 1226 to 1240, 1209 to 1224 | -0.077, 213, 210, 185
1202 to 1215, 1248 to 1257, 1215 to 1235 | -0.008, 209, 200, 180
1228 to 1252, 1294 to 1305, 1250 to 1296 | -0.060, 172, 205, 211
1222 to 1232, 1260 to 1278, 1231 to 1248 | 0.190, 200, 169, 206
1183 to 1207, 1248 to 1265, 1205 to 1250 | 0.047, 207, 191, 191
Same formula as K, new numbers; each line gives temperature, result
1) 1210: 216.7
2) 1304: 204.1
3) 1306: 214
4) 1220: 213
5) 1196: 208.5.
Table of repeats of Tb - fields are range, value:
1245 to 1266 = 160.9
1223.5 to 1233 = 188.8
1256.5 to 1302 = 195.9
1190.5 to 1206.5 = 191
